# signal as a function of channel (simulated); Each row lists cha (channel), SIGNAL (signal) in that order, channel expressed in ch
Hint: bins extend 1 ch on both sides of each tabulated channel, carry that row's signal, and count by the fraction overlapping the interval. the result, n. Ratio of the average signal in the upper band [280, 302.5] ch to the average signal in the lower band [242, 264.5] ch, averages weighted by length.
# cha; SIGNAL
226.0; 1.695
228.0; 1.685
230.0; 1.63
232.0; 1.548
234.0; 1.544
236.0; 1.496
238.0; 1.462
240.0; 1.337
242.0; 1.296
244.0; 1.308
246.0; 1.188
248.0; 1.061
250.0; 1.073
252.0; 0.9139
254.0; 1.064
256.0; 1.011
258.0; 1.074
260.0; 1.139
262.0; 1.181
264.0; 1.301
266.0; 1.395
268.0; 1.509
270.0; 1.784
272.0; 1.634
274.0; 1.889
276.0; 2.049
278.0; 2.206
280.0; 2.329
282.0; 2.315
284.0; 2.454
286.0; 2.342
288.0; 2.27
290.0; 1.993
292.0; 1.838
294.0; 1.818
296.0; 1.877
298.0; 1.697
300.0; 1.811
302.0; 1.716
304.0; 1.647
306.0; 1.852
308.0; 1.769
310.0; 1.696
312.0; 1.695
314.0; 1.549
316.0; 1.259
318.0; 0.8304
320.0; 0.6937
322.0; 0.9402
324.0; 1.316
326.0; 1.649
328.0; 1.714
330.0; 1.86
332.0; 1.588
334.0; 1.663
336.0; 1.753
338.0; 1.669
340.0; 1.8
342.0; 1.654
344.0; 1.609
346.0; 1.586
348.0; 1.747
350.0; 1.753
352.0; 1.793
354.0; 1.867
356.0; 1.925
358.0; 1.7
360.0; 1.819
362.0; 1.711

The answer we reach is 1.81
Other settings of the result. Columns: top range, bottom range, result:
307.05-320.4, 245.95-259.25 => 1.32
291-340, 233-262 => 1.31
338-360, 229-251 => 1.28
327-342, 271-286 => 0.80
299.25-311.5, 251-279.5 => 1.20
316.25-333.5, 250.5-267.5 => 1.16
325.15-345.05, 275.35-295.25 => 0.79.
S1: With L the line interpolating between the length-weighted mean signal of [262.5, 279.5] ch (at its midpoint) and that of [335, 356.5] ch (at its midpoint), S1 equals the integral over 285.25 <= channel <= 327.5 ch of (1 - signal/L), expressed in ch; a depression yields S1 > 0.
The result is 2.5 ch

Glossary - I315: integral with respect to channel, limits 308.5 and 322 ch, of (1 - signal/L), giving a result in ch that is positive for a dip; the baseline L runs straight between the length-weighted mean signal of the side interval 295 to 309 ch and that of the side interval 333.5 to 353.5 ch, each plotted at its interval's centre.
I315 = 3.63 ch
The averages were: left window 1.77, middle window 1.28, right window 1.71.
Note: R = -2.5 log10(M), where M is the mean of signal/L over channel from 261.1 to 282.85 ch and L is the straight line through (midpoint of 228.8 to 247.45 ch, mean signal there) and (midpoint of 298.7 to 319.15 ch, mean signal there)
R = -0.19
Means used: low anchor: 1.42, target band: 1.78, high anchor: 1.58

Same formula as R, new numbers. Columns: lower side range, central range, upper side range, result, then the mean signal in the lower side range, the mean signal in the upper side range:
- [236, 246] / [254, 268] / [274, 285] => 0.45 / 1.35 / 2.24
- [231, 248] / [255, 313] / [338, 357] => -0.16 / 1.38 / 1.74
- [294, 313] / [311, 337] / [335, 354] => 0.21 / 1.75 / 1.72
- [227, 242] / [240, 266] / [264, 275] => 0.33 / 1.51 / 1.61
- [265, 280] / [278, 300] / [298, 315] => -0.18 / 1.82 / 1.72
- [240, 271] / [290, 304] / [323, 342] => -0.22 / 1.22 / 1.67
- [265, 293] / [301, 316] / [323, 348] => 0.09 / 2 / 1.66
